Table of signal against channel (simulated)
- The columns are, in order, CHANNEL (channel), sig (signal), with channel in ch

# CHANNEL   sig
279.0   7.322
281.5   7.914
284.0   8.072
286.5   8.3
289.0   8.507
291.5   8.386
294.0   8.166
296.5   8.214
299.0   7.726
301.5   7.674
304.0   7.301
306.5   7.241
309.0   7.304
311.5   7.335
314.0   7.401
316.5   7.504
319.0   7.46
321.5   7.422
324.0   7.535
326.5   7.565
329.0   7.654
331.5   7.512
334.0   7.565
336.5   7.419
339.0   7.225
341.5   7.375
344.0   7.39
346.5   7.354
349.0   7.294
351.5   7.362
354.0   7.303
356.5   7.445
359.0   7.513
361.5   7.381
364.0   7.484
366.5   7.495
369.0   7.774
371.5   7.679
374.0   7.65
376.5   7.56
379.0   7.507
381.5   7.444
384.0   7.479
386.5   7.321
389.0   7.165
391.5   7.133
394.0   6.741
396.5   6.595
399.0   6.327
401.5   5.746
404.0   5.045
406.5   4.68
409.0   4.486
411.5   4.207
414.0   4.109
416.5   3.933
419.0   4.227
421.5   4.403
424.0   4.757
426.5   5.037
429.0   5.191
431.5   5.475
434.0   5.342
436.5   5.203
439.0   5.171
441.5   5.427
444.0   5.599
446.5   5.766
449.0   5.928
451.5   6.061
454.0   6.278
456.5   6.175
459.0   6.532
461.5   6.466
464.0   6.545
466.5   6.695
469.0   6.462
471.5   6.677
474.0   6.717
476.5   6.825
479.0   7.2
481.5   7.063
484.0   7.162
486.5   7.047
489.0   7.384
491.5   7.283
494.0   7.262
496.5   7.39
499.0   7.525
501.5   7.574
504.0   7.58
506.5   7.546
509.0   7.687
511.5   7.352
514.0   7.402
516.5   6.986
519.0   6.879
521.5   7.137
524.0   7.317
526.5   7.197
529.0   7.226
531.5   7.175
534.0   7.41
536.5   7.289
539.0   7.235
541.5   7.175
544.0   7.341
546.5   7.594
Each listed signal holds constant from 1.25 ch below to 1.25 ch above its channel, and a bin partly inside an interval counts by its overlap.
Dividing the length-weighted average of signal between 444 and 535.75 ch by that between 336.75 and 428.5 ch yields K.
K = 1.07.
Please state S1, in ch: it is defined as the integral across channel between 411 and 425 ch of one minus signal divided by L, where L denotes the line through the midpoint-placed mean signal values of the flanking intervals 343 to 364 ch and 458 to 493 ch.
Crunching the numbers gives 5.6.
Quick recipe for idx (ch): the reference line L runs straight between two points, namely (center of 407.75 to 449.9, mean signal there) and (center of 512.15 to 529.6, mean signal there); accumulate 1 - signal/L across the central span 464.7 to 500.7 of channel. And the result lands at -4.61 ch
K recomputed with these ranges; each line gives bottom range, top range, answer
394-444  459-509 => 1.39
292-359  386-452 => 0.72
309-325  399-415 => 0.65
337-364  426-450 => 0.74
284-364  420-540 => 0.87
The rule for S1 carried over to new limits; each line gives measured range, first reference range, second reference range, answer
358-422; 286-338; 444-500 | 7.6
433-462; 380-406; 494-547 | 4.7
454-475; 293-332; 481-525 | 2.4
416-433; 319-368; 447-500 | 5.5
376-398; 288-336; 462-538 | 0.8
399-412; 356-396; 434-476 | 3.6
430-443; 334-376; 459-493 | 3.2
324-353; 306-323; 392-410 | -2.1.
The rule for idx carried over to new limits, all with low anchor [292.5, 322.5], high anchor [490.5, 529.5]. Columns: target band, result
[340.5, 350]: 0.22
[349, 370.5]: 0.14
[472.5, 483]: 0.60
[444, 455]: 2.15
